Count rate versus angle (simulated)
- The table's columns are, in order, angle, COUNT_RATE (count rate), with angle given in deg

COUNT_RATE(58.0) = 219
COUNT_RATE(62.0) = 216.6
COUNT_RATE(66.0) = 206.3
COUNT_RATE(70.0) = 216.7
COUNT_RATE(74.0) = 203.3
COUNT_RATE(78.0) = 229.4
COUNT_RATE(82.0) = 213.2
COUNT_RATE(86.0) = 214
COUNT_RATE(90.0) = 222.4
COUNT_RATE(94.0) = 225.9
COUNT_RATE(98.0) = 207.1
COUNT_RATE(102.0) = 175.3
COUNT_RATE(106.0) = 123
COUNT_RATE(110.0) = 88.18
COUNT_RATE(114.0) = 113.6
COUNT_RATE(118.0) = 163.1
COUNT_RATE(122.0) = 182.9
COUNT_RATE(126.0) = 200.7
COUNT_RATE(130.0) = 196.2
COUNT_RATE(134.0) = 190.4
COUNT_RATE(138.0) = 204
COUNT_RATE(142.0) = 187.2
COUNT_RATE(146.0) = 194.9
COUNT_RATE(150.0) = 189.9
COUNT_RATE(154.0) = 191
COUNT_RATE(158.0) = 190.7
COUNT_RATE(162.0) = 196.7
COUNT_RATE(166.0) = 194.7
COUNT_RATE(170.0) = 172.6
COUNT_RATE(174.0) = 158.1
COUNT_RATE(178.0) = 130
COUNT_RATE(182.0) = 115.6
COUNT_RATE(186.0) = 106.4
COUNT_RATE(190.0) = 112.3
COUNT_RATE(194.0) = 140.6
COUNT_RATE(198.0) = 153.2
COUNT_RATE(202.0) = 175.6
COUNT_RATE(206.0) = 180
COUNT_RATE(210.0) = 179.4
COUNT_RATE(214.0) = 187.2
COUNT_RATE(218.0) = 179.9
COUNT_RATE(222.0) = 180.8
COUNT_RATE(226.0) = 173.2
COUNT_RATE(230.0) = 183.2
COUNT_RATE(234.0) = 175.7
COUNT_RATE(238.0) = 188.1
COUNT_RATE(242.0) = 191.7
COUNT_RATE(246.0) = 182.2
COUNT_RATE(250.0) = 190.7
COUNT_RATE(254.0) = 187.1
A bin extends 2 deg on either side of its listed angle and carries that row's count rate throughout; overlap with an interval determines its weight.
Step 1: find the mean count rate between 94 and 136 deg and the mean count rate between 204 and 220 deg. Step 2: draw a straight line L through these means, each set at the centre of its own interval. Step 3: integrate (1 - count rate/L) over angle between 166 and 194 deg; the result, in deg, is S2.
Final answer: 6.2 deg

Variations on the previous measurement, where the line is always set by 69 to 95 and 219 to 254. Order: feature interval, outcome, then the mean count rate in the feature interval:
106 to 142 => 7.2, 166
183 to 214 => 6.5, 151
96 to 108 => 2.5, 168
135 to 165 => 1.3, 193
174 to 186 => 4.3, 126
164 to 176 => 1.4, 175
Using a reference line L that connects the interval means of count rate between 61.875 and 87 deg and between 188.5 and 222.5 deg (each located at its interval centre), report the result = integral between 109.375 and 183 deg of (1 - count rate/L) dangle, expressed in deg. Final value 5.2 deg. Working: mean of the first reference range 214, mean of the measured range 174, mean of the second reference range 166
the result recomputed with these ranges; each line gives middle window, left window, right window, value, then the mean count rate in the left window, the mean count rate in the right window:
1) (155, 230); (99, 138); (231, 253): 5.5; 163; 186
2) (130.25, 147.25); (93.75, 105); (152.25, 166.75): -0.1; 192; 193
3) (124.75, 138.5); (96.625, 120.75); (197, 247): -4.1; 145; 180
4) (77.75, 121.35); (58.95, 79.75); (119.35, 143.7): 5.8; 215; 193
